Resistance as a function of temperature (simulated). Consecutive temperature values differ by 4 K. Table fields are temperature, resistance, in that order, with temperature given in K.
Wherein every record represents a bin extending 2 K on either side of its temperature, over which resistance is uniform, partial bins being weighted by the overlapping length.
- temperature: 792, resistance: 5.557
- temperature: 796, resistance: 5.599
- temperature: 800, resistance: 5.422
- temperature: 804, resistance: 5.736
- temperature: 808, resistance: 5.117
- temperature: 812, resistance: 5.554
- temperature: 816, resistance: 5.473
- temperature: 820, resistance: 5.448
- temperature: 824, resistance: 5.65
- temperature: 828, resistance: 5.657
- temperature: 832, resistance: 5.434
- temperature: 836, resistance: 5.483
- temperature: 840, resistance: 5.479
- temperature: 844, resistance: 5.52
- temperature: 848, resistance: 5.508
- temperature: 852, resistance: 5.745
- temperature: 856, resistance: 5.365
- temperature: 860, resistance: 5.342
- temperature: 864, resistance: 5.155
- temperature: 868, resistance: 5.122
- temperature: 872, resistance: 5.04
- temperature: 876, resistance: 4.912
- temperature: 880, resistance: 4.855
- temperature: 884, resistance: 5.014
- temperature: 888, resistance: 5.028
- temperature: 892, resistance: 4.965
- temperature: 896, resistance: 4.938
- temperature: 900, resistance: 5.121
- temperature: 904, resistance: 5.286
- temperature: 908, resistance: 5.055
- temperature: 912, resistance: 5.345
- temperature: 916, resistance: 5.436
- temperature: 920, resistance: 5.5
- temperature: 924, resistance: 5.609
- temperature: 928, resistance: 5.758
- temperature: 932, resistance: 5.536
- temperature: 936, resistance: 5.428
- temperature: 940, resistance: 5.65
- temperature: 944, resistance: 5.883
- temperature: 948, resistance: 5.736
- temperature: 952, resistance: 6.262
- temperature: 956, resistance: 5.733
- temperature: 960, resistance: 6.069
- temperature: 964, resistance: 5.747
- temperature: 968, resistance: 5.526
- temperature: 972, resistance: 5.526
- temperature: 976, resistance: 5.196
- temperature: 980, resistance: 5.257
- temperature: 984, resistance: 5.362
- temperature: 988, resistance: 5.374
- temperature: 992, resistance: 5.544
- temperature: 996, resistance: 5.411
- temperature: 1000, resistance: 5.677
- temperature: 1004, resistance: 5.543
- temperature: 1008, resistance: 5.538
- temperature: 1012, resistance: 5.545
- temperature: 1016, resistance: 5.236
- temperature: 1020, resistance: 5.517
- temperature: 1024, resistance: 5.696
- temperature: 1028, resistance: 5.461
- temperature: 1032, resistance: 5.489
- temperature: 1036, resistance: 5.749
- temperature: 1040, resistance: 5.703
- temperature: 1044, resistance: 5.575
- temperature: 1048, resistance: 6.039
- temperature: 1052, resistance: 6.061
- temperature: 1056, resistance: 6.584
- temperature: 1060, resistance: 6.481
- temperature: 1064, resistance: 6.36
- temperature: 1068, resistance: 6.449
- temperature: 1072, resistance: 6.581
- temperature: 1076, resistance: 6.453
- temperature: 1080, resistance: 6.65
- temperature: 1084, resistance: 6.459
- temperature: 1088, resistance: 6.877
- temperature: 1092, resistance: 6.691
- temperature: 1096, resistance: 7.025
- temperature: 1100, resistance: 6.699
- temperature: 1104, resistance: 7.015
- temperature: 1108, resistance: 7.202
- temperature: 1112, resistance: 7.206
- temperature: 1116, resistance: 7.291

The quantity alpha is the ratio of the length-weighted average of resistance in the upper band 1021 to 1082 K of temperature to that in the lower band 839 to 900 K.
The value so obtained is 1.2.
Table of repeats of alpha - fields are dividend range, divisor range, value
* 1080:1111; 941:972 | 1.18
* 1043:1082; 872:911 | 1.26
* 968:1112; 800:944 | 1.12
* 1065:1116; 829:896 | 1.29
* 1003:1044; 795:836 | 1.01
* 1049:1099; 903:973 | 1.16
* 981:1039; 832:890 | 1.05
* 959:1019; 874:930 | 1.06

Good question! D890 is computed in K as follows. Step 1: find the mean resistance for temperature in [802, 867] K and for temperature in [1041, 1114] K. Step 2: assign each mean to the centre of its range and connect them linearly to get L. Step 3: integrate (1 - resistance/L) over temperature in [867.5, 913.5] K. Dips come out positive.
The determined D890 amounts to 5.42 K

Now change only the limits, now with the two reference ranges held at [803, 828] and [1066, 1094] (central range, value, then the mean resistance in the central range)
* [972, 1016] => 5.6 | 5.44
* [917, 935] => 1.1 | 5.58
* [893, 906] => 1.7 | 5.1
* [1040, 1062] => 1.2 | 6.11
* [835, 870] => 1.5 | 5.41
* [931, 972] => 2.1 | 5.75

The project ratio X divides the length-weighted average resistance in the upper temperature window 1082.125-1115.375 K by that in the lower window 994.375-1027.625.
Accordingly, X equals 1.25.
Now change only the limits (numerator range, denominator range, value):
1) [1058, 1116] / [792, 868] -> 1.23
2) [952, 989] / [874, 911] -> 1.11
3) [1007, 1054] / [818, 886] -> 1.06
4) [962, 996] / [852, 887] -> 1.06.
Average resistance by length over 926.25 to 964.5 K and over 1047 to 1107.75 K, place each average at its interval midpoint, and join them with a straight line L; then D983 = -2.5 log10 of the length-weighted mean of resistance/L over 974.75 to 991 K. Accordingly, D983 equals 0.13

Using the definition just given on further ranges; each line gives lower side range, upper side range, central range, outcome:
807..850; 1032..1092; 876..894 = 0.148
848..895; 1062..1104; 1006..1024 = 0.127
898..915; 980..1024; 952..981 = -0.051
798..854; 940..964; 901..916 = 0.102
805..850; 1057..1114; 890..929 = 0.116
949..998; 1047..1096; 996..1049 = 0.086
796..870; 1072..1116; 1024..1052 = 0.150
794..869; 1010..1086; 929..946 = 0.019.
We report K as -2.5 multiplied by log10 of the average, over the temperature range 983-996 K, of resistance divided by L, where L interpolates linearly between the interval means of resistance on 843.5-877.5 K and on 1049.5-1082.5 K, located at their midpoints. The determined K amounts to 0.11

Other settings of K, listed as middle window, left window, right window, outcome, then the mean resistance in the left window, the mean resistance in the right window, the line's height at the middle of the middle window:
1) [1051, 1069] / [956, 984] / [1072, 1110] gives 0.01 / 5.55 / 6.77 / 6.46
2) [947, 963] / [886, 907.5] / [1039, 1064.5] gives -0.09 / 5.07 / 6.12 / 5.46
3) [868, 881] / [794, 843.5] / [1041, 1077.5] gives 0.15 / 5.5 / 6.27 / 5.68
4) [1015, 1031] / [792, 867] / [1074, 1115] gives 0.18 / 5.48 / 6.84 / 6.47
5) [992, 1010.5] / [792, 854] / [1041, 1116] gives 0.13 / 5.52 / 6.59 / 6.26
